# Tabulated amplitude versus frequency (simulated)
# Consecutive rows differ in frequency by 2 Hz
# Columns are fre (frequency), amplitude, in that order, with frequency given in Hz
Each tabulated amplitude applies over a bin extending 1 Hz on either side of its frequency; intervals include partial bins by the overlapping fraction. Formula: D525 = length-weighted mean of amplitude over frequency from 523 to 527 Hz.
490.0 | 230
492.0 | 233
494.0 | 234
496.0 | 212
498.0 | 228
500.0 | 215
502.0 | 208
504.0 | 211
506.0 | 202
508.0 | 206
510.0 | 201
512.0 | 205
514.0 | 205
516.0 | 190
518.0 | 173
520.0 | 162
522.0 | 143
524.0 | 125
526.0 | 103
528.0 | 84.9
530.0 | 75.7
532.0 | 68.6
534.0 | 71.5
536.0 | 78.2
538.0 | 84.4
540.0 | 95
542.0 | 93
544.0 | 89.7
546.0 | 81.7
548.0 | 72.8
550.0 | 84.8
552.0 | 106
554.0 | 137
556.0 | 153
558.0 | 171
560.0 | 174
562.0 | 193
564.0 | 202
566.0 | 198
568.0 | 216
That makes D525 114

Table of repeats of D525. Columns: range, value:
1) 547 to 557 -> 111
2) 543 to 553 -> 87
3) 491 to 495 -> 234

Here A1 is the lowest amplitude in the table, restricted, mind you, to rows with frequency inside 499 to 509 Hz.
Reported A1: 202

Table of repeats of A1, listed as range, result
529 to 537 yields 68.6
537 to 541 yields 84.4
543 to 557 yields 72.8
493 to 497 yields 212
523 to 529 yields 84.9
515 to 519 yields 173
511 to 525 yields 125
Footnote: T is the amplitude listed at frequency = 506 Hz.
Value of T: 202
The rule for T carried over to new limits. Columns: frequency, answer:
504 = 211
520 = 162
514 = 205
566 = 198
